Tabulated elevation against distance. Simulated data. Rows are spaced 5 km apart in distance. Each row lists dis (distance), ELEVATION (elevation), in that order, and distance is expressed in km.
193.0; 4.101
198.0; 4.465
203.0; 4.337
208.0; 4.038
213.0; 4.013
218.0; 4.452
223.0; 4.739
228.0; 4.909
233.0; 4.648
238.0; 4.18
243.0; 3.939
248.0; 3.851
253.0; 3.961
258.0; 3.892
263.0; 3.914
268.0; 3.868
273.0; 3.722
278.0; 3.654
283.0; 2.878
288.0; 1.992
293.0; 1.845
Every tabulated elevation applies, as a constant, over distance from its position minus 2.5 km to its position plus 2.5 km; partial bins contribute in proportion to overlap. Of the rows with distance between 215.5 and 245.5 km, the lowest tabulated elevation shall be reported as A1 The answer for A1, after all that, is 3.939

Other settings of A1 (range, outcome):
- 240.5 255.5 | 3.851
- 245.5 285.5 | 2.878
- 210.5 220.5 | 4.013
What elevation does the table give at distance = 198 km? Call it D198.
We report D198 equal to 4.465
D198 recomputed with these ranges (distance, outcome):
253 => 3.961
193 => 4.101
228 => 4.909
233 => 4.648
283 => 2.878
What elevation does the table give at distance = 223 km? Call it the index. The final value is 4.739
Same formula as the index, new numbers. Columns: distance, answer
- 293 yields 1.845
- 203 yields 4.337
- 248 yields 3.851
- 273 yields 3.722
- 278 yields 3.654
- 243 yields 3.939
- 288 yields 1.992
